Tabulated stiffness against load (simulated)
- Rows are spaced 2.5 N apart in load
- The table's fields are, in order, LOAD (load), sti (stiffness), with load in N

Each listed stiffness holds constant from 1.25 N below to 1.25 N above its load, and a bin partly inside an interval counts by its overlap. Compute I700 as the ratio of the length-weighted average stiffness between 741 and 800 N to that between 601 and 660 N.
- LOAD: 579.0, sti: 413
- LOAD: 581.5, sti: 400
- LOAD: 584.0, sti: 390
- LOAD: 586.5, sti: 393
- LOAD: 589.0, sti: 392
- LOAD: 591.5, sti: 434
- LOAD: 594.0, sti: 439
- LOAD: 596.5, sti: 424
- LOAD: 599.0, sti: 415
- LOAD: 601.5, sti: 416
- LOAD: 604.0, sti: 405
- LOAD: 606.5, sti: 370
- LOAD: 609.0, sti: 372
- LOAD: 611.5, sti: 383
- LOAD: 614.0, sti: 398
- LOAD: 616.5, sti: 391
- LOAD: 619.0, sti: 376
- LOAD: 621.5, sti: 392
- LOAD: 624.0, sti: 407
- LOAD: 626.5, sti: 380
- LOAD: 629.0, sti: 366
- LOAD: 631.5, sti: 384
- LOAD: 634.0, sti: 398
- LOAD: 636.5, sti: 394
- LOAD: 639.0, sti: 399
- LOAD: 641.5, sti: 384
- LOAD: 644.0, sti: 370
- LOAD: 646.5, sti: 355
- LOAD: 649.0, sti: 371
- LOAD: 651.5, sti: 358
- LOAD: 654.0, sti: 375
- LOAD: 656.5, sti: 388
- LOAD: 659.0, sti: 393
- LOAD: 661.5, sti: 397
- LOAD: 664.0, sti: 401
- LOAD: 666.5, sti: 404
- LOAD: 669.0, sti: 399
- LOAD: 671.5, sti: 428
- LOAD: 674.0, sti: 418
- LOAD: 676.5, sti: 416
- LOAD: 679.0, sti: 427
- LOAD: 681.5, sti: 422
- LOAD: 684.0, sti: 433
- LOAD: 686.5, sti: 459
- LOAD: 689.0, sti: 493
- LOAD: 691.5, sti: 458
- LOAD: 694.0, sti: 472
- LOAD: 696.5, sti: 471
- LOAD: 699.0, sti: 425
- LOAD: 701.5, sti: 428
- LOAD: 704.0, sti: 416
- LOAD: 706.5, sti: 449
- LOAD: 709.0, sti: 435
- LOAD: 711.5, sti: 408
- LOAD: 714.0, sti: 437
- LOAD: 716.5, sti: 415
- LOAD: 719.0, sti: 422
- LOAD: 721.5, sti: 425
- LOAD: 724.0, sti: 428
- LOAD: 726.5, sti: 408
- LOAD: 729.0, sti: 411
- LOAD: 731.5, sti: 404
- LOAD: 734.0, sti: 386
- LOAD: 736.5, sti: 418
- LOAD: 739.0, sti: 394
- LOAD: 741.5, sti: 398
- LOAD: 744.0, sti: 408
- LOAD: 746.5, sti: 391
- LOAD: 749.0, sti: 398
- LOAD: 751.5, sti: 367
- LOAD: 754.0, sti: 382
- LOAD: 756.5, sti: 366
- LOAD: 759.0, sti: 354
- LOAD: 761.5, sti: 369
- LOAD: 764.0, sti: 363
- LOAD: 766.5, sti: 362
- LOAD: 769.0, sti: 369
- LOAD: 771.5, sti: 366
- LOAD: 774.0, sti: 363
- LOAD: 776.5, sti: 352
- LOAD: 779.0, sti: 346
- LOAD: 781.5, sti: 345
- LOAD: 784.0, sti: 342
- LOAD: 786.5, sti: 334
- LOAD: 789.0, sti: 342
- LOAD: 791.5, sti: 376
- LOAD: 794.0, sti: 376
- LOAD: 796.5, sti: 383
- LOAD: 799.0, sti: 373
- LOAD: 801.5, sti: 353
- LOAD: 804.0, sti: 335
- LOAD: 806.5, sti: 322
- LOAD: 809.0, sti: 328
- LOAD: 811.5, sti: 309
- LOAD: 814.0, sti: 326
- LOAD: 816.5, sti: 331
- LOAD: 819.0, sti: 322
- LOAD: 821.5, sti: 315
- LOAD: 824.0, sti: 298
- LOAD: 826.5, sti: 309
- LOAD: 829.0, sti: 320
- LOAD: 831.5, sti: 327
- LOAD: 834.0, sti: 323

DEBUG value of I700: 1.0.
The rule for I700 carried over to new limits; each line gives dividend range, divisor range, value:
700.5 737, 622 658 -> 1.10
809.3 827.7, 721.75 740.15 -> 0.78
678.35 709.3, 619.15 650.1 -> 1.16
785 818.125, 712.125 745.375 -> 0.84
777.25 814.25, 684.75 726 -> 0.79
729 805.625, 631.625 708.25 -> 0.90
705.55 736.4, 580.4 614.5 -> 1.04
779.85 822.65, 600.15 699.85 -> 0.85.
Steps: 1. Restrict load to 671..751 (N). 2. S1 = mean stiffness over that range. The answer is 424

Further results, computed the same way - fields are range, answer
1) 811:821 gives 322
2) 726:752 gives 399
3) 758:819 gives 350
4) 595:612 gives 399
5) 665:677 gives 413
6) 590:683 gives 396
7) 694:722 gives 432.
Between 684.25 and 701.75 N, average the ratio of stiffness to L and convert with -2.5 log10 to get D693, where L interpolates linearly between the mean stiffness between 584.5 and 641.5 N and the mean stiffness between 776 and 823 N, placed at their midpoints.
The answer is -0.22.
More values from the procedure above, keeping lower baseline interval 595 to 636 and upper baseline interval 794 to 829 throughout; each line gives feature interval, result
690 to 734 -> -0.18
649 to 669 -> -0.02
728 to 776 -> -0.09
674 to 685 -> -0.14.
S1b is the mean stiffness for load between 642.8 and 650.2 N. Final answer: 365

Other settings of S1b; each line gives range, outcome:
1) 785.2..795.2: 357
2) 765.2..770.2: 365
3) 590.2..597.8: 432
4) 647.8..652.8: 365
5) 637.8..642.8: 391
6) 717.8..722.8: 424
